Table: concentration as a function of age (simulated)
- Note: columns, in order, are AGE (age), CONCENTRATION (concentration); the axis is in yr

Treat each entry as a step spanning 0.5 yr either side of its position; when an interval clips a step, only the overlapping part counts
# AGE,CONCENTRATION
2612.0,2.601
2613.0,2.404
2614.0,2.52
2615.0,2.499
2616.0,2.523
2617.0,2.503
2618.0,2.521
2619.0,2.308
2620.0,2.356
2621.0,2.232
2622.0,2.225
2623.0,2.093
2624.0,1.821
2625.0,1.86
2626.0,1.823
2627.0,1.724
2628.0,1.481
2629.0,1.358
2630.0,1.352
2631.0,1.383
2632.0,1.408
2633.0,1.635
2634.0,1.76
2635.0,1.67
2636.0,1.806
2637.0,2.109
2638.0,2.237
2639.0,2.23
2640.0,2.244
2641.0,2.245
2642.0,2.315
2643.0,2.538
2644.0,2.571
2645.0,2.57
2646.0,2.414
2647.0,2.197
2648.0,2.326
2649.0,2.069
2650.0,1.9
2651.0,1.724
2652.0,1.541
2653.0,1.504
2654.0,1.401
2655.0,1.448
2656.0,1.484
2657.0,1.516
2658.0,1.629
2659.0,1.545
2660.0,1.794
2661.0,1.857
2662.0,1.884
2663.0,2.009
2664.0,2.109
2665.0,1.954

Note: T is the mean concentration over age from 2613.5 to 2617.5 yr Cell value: 2.51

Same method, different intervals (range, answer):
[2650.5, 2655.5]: 1.52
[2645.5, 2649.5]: 2.25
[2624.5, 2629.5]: 1.65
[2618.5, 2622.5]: 2.28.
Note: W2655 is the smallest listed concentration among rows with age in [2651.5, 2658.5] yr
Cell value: 1.401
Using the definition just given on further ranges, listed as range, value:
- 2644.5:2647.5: 2.197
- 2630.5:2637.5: 1.383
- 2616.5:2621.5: 2.232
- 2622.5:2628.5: 1.481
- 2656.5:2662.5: 1.516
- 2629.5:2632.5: 1.352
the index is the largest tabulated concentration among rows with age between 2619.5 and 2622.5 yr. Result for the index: 2.356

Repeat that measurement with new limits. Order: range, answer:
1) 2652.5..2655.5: 1.504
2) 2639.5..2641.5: 2.245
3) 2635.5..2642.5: 2.315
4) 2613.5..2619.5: 2.523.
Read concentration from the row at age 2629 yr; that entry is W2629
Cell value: 1.358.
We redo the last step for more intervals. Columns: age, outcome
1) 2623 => 2.093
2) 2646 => 2.414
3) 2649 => 2.069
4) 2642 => 2.315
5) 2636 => 1.806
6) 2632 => 1.408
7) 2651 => 1.724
